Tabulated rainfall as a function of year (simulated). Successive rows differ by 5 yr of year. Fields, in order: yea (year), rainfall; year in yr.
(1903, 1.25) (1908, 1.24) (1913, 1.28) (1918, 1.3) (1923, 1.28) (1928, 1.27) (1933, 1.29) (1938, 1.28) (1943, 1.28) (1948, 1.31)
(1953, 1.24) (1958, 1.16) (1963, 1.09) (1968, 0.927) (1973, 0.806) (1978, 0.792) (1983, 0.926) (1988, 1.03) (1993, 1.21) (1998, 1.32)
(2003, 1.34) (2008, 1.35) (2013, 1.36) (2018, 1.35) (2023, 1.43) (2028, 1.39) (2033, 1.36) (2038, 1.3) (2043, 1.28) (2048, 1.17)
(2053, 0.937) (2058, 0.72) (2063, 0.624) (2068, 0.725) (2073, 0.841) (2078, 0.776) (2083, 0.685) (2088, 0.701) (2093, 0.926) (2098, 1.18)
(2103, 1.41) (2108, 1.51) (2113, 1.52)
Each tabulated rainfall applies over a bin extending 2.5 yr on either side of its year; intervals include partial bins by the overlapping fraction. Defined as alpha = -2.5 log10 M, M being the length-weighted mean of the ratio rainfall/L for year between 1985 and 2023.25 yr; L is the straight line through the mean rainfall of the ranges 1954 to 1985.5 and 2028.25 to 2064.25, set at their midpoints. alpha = -0.25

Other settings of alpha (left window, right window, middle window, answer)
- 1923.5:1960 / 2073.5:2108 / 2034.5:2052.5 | -0.142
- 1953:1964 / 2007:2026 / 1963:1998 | 0.251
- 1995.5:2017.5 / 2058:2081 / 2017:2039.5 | -0.207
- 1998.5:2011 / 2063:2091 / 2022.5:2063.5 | -0.110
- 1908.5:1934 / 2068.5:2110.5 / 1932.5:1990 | 0.120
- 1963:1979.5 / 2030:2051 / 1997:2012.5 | -0.245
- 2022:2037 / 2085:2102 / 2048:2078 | 0.406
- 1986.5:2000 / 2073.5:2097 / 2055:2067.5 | 0.293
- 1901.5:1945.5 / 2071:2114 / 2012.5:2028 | -0.206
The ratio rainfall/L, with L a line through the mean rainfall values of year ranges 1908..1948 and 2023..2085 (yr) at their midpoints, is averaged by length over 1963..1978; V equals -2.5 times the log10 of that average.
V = 0.31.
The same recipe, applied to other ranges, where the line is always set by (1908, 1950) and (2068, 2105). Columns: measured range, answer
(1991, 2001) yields -0.13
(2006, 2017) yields -0.24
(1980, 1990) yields 0.19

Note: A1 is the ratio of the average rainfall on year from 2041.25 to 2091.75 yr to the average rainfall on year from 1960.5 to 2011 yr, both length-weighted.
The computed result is 0.78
